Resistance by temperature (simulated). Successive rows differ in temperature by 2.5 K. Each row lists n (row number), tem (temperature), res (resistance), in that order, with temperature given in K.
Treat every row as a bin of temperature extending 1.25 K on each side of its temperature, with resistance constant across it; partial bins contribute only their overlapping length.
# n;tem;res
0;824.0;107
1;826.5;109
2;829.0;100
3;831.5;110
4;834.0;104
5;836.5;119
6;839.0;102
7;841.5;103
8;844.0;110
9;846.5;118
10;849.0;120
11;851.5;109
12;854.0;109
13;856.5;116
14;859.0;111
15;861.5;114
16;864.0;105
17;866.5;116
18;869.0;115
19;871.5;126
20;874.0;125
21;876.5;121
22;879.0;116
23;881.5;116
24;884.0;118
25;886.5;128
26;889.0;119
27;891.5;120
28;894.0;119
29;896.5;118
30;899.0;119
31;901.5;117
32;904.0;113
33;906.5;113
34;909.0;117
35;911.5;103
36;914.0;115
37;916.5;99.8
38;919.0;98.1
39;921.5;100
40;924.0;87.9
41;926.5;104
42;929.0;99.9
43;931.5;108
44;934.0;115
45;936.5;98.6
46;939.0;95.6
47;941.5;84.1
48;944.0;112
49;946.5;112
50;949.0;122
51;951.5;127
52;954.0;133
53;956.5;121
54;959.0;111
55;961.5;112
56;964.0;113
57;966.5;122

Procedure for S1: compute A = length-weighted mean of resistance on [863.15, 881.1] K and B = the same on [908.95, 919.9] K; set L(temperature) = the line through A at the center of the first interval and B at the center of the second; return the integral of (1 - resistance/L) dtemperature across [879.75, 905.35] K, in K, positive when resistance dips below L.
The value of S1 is -1.5 K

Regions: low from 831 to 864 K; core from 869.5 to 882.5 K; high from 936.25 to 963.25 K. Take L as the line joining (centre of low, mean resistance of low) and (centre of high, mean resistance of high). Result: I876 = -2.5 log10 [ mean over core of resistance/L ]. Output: -0.09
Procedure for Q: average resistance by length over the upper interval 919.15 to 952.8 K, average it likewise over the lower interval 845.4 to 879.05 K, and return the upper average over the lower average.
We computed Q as 0.9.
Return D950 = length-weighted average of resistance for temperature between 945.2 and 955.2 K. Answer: 123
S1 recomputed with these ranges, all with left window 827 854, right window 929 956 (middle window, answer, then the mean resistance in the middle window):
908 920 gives 0.4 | 107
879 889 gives -0.9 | 120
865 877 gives -1.1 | 120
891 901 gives -0.8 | 119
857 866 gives -0.1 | 111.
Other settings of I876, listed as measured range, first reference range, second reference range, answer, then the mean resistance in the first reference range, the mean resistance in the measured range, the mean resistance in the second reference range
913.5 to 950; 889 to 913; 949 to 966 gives 0.146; 116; 103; 120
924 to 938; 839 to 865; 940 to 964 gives 0.105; 111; 103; 115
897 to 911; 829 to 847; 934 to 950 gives -0.091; 108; 115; 105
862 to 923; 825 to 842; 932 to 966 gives -0.050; 107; 115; 112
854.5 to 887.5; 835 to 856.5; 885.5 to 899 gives -0.007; 111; 117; 120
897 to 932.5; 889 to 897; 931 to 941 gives 0.038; 119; 107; 103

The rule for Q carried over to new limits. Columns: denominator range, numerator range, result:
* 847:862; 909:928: 0.90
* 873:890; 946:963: 1.00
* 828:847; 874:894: 1.11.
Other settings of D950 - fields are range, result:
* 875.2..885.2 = 118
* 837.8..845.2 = 105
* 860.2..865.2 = 110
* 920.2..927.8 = 97.3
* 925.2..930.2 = 102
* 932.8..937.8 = 107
